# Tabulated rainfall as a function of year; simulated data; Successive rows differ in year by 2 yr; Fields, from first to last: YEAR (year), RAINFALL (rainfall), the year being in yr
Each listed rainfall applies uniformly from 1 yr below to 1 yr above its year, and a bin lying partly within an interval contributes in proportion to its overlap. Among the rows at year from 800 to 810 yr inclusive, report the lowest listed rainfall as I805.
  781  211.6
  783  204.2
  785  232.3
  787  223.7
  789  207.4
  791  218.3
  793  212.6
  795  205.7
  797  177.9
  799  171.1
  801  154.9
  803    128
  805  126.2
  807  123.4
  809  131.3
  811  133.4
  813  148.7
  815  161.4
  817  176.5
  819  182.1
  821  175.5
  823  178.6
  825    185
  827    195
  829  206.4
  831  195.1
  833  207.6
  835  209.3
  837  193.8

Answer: 123.4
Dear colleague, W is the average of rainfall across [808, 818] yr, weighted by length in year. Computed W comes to 150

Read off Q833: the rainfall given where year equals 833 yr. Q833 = 207.6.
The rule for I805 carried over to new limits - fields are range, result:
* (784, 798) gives 177.9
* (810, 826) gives 133.4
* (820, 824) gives 175.5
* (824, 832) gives 185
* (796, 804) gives 128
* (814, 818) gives 161.4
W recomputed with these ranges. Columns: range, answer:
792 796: 209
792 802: 184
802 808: 126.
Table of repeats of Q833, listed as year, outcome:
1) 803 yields 128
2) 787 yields 223.7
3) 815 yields 161.4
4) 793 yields 212.6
